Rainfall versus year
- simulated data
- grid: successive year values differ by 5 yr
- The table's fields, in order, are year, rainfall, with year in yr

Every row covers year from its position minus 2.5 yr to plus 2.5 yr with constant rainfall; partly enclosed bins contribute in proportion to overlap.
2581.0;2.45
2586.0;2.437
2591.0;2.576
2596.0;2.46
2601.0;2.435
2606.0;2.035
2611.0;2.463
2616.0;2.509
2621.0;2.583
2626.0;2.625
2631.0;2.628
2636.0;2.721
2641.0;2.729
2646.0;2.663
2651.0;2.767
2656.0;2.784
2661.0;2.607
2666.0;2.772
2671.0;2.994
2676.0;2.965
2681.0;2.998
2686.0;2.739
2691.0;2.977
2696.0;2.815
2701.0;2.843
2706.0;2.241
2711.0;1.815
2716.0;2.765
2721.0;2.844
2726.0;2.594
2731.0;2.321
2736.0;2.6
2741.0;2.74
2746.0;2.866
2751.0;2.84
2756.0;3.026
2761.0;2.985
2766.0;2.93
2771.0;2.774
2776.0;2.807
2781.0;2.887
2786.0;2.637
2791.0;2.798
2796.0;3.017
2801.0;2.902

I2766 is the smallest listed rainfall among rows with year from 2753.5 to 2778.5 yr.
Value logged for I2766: 2.774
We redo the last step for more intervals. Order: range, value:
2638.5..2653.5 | 2.663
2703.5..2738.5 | 1.815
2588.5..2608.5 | 2.035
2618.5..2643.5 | 2.583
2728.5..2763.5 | 2.321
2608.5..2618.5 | 2.463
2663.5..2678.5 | 2.772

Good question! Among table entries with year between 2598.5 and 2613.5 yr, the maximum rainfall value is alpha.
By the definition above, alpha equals 2.463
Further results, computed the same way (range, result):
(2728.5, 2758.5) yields 3.026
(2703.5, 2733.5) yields 2.844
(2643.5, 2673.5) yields 2.994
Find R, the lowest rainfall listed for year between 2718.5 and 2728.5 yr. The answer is 2.594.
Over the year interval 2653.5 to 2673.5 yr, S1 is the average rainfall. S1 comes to 2.79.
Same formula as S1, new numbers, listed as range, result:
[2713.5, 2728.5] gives 2.73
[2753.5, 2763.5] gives 3.01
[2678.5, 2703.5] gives 2.87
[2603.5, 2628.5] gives 2.44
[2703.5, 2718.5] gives 2.27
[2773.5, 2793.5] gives 2.78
